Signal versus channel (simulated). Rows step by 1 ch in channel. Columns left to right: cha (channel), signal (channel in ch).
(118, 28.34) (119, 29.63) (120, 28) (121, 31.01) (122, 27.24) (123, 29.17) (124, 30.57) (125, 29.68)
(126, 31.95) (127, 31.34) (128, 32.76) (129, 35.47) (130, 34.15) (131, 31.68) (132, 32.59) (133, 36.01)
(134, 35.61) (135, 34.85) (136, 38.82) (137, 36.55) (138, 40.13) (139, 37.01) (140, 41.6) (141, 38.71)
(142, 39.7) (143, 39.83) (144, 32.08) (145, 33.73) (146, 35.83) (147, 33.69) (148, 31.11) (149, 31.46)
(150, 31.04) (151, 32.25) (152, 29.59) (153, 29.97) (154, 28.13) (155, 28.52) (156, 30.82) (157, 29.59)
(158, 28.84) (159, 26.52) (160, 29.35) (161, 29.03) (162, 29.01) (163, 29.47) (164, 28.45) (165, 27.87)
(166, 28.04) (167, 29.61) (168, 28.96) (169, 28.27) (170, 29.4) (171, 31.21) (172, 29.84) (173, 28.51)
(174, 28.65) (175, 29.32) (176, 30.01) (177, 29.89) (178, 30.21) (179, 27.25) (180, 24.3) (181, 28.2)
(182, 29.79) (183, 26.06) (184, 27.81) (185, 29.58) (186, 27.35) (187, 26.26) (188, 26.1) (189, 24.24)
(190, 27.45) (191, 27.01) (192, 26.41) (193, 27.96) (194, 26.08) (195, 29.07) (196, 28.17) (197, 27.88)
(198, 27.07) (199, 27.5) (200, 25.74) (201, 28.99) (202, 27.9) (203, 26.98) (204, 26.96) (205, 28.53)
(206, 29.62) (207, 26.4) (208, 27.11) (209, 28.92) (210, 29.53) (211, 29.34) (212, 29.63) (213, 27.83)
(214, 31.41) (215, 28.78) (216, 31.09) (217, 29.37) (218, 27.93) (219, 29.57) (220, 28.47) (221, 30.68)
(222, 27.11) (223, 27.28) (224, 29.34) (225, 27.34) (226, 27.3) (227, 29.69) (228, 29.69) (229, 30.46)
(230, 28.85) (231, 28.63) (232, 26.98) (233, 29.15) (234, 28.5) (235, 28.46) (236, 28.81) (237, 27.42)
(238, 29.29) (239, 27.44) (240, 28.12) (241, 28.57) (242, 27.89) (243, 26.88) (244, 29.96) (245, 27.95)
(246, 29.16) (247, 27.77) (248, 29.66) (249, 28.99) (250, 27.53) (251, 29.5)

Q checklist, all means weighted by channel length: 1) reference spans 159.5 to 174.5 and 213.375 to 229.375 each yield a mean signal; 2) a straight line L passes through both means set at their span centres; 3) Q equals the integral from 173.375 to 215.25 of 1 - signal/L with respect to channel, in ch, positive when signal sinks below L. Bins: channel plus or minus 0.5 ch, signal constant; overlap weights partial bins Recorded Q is 1.6 ch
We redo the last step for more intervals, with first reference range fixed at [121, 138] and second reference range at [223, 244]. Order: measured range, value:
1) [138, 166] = 0.1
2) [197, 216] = 0.9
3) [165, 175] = 0.7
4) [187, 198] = 1.2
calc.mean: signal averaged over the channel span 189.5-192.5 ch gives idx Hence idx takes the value 27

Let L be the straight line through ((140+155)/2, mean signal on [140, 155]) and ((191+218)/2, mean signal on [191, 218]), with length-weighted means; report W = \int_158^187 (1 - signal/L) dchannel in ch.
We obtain 2.38 ch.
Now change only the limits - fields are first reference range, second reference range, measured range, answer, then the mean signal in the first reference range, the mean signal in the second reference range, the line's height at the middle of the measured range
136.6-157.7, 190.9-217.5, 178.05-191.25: 1.3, 33.8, 28.2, 30.1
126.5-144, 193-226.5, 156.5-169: 1.7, 36.2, 28.3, 33.3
